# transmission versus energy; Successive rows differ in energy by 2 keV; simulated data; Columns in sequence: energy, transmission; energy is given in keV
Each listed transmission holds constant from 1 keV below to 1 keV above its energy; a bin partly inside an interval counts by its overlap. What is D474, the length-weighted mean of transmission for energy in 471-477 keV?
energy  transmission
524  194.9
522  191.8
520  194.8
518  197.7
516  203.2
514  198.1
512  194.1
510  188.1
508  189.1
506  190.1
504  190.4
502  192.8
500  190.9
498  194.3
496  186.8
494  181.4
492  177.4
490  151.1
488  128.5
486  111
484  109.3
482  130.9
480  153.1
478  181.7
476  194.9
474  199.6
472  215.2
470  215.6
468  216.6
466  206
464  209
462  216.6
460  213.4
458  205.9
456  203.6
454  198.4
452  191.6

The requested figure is 203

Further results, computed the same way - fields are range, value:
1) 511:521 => 198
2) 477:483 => 155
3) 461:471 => 213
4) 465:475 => 211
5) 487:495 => 160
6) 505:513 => 190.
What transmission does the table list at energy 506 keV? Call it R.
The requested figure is 190.1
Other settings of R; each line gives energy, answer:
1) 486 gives 111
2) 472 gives 215.2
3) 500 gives 190.9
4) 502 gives 192.8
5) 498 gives 194.3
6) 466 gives 206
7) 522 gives 191.8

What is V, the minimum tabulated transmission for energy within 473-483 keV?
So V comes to 130.9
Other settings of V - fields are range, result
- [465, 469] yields 206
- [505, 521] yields 188.1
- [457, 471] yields 205.9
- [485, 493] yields 111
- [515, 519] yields 197.7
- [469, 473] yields 215.2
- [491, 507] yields 177.4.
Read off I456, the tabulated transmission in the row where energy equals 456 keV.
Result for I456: 203.6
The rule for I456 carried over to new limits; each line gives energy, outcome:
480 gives 153.1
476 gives 194.9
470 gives 215.6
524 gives 194.9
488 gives 128.5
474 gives 199.6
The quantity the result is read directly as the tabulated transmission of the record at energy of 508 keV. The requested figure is 189.1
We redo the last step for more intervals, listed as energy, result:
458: 205.9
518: 197.7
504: 190.4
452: 191.6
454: 198.4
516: 203.2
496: 186.8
